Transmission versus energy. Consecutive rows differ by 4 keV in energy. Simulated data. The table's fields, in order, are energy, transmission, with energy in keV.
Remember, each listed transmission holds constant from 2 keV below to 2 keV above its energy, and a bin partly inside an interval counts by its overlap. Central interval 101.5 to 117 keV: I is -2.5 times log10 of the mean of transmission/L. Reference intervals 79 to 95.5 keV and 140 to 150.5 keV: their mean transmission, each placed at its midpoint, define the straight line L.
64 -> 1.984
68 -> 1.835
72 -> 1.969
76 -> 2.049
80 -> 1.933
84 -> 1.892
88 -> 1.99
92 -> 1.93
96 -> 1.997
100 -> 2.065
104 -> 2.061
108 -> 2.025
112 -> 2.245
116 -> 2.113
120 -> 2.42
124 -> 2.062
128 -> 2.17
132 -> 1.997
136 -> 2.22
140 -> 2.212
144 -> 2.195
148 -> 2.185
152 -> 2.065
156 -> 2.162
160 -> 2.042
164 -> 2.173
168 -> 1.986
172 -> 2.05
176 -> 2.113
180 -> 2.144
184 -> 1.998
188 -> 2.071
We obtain -0.039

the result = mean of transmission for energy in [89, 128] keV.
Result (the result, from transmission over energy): 2.1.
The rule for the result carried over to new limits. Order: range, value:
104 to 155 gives 2.16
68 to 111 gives 1.99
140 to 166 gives 2.14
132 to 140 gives 2.16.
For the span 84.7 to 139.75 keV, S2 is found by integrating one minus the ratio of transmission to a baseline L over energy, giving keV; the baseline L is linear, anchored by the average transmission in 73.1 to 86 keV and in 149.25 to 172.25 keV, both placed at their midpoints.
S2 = -2.41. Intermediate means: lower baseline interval 1.96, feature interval 2.1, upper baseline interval 2.09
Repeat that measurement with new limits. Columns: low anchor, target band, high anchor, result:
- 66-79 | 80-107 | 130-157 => 0.3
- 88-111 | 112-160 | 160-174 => -2.7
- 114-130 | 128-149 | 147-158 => 0.0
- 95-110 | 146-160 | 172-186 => -0.4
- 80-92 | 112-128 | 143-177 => -1.5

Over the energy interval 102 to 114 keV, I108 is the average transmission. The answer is 2.11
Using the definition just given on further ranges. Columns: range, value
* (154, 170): 2.09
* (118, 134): 2.16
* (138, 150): 2.2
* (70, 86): 1.96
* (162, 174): 2.07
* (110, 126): 2.21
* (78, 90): 1.94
